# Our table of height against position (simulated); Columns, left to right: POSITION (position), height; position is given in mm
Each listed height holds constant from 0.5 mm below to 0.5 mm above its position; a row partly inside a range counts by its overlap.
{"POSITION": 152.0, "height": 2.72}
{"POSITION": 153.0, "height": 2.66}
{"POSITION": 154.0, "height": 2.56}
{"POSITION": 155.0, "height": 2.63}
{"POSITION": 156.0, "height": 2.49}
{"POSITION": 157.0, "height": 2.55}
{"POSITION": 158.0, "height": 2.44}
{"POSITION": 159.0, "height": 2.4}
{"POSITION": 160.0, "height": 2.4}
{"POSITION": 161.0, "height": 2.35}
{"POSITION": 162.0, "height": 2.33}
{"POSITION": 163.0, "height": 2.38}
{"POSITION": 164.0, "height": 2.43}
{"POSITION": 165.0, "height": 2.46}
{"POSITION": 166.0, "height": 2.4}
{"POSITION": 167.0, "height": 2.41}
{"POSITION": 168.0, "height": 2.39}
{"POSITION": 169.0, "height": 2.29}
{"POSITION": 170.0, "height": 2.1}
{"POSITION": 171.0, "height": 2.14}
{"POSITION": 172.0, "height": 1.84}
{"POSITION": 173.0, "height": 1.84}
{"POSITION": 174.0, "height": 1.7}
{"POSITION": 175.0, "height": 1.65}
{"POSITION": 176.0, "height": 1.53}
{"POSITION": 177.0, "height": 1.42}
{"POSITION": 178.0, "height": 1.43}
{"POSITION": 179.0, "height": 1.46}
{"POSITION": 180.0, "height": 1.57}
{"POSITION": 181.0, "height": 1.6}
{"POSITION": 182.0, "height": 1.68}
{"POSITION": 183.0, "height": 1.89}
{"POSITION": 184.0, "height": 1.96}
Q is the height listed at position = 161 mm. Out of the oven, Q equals 2.35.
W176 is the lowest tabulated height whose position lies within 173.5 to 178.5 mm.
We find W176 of 1.42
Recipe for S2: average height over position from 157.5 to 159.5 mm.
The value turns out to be 2.42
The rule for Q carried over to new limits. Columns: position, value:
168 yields 2.39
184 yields 1.96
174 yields 1.7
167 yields 2.41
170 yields 2.1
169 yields 2.29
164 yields 2.43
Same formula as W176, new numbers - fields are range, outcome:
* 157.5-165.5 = 2.33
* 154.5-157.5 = 2.49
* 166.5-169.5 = 2.29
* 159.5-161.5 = 2.35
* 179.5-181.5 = 1.57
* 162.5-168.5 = 2.38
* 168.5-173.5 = 1.84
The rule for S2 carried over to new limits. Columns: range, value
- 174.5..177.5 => 1.53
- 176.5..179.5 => 1.44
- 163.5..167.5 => 2.43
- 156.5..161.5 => 2.43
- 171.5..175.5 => 1.76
